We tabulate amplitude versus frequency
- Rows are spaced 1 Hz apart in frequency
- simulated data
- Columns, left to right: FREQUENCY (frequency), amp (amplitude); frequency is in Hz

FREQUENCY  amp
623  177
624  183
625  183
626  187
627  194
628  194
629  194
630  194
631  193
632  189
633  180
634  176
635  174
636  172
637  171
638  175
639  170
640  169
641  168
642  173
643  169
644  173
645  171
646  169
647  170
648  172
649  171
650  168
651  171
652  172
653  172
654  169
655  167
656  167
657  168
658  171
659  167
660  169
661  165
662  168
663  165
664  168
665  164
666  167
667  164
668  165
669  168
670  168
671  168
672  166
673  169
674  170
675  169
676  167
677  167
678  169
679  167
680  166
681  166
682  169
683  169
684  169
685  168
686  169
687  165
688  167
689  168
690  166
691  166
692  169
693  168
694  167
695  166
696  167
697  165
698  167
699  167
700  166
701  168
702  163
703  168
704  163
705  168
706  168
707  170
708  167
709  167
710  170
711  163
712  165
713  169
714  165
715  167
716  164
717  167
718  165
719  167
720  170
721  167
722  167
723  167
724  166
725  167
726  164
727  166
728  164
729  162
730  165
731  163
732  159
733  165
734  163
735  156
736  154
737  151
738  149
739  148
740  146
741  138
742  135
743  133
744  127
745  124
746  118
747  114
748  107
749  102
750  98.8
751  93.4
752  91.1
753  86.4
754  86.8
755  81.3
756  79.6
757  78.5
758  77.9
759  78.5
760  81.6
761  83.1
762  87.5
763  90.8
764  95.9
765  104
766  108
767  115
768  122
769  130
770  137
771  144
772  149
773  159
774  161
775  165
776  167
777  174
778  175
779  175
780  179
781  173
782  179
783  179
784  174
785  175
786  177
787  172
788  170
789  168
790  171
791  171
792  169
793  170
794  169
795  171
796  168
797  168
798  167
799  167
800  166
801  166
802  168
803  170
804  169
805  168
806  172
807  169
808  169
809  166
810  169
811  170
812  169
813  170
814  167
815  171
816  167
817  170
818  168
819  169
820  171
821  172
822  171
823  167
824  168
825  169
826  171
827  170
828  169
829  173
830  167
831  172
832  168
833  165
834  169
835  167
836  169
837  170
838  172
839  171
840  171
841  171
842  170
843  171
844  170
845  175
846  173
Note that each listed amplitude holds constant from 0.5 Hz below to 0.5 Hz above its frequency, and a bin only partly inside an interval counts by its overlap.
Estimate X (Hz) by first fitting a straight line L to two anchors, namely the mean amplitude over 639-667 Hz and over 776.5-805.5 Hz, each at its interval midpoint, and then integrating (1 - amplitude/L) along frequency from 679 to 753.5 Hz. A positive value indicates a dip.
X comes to 6.2 Hz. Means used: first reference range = 169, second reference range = 171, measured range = 156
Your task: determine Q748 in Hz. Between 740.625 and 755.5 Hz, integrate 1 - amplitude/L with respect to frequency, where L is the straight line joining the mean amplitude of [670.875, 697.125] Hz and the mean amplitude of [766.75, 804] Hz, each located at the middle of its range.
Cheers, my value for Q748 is 5.1 Hz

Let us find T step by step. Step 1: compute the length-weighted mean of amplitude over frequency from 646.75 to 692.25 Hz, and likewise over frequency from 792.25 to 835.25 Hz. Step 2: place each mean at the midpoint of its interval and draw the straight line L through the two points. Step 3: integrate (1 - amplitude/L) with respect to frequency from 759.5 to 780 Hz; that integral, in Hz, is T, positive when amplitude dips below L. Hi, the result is 4.4 Hz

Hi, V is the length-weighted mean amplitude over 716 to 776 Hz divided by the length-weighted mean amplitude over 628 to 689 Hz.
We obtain 0.77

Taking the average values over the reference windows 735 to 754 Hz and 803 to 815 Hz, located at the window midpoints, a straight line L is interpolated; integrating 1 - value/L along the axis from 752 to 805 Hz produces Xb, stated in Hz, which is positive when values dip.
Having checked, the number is 2.0 Hz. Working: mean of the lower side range 123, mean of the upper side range 169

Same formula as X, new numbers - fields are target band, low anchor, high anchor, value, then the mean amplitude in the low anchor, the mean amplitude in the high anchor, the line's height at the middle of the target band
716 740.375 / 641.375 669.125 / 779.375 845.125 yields 1.1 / 169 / 170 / 169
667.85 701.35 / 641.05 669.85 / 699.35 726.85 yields 0.0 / 169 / 167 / 168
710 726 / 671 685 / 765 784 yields -0.4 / 168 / 154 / 162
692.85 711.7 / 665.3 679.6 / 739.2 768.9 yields -3.0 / 167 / 104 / 144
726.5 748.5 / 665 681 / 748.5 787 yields -0.9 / 167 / 127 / 140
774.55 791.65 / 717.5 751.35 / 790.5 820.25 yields -1.2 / 147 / 169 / 162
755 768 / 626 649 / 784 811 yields 6.1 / 178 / 170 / 171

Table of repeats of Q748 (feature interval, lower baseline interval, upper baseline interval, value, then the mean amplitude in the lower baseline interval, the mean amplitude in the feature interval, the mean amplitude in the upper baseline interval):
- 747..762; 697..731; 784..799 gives 7.1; 166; 88.5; 170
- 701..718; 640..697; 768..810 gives 0.1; 168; 166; 167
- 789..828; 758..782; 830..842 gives -3.8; 133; 169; 169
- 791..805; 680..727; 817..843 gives 0.0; 167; 168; 170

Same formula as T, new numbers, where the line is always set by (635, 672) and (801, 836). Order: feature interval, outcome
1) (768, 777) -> 0.96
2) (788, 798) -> -0.02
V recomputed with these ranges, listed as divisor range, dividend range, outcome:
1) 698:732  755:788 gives 0.82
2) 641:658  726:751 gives 0.83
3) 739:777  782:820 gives 1.48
